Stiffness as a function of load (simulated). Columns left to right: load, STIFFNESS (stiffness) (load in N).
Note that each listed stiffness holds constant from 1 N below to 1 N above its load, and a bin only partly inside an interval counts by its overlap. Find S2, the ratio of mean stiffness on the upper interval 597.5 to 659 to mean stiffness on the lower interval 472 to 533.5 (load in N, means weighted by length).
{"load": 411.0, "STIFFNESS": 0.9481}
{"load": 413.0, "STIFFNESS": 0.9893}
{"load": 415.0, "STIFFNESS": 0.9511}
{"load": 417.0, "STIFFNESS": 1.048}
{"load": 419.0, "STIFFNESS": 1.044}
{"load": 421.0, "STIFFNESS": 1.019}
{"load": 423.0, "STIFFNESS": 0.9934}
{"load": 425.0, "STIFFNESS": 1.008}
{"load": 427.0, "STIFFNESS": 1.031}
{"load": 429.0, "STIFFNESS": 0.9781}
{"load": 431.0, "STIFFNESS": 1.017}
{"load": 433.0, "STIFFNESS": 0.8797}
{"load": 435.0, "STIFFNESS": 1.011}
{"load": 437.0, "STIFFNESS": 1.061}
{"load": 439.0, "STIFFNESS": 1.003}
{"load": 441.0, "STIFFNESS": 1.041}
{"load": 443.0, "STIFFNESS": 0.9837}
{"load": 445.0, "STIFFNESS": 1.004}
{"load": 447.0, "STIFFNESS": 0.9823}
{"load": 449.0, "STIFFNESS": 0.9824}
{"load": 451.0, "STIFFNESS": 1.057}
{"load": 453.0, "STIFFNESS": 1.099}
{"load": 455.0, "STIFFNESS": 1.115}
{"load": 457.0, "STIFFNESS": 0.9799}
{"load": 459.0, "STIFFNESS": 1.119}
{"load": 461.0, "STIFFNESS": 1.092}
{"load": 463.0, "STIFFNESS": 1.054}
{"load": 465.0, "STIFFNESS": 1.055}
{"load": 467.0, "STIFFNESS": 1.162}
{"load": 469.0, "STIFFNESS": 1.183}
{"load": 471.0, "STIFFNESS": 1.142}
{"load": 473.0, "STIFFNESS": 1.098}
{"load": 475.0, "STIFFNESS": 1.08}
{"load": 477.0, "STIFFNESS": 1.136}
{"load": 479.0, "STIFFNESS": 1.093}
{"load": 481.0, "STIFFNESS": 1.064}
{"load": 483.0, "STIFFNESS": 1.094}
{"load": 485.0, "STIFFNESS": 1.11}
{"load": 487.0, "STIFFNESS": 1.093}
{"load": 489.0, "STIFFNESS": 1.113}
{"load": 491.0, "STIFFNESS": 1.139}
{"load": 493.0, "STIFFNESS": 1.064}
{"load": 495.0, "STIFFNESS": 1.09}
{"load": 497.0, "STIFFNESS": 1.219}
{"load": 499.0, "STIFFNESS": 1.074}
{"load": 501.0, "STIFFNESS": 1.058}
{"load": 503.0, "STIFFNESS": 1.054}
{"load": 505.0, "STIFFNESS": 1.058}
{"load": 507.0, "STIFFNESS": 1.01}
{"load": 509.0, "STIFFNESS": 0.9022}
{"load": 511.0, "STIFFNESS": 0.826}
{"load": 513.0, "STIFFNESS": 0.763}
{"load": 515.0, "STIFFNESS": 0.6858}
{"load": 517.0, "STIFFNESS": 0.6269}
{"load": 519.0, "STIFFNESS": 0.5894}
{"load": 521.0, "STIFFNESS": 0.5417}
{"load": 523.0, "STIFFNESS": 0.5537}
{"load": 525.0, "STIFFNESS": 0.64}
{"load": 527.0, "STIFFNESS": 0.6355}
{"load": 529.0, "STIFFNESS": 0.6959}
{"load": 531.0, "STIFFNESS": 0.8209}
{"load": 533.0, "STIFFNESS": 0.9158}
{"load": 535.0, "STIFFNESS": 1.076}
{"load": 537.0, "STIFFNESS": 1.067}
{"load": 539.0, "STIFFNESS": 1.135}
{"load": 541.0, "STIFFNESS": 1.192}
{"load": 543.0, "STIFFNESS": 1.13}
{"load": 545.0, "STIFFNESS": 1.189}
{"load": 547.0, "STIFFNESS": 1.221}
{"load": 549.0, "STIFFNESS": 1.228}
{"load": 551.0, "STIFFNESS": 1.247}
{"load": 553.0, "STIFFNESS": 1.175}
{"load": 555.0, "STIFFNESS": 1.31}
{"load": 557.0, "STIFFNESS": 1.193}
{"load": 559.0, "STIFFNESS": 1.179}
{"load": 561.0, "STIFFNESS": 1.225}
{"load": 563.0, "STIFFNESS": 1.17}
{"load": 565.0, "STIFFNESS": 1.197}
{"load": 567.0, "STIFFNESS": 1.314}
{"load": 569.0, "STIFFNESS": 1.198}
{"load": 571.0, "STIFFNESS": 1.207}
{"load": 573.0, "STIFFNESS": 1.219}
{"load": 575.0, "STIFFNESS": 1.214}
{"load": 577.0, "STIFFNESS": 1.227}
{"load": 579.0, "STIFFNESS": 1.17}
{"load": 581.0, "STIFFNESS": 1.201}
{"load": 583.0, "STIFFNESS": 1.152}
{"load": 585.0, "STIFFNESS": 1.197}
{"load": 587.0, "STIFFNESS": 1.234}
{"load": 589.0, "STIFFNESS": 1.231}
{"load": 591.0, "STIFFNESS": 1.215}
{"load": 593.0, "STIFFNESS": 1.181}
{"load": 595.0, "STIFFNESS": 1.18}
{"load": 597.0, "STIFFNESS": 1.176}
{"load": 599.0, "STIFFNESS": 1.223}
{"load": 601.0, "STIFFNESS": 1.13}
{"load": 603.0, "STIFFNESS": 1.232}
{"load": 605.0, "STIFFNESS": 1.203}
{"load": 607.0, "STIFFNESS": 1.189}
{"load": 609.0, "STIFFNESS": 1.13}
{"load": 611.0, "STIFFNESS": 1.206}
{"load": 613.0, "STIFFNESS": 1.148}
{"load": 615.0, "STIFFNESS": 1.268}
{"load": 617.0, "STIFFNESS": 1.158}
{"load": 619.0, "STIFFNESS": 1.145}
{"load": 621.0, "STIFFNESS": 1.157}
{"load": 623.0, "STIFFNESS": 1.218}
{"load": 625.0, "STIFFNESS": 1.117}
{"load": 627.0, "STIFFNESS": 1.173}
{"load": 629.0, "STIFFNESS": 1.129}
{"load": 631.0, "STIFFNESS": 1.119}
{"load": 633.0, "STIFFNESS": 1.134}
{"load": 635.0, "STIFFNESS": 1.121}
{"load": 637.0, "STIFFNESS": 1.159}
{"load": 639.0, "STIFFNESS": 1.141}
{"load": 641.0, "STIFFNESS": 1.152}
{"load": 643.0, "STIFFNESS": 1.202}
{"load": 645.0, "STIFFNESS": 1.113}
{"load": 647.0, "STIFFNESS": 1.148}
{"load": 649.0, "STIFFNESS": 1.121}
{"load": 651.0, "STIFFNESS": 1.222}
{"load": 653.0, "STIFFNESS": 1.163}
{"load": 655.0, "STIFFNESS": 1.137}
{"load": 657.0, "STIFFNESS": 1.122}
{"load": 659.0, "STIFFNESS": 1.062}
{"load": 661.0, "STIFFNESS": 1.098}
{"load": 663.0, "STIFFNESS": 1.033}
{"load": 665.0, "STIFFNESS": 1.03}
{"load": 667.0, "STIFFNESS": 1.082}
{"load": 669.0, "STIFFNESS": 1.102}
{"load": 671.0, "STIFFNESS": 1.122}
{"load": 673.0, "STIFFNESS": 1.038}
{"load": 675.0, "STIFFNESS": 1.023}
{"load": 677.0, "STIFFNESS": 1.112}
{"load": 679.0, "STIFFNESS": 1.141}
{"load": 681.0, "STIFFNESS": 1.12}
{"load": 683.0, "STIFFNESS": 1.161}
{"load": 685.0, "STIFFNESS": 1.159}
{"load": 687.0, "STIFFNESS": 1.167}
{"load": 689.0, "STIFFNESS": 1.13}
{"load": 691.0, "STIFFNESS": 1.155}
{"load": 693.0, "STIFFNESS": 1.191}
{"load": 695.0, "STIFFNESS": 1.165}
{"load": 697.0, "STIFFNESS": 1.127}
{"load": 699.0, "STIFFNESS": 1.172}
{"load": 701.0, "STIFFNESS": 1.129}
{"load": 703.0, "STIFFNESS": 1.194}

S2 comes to 1.2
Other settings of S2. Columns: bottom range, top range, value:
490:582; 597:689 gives 1.10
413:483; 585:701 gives 1.10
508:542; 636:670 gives 1.40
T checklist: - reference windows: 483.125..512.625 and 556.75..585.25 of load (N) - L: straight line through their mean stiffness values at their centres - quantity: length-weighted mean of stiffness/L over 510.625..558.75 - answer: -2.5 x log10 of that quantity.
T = 0.20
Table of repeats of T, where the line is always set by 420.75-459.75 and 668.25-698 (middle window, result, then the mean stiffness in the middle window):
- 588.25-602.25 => -0.10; 1.19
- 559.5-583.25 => -0.13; 1.21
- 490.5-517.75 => 0.08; 0.969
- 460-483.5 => -0.07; 1.1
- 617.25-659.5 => -0.04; 1.15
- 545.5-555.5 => -0.15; 1.23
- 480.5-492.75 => -0.06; 1.1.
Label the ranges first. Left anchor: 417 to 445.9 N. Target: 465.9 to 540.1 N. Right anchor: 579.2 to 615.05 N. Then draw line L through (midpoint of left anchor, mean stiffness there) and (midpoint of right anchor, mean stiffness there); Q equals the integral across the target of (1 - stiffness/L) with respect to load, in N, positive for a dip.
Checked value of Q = 8.2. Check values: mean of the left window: 1.01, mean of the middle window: 0.963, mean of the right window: 1.19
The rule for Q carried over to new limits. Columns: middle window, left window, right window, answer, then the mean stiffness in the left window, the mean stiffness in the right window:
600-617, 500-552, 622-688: -2.2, 0.918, 1.13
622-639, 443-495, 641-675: -0.6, 1.08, 1.11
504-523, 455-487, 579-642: 6.0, 1.1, 1.17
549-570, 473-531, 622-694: -4.6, 0.93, 1.13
